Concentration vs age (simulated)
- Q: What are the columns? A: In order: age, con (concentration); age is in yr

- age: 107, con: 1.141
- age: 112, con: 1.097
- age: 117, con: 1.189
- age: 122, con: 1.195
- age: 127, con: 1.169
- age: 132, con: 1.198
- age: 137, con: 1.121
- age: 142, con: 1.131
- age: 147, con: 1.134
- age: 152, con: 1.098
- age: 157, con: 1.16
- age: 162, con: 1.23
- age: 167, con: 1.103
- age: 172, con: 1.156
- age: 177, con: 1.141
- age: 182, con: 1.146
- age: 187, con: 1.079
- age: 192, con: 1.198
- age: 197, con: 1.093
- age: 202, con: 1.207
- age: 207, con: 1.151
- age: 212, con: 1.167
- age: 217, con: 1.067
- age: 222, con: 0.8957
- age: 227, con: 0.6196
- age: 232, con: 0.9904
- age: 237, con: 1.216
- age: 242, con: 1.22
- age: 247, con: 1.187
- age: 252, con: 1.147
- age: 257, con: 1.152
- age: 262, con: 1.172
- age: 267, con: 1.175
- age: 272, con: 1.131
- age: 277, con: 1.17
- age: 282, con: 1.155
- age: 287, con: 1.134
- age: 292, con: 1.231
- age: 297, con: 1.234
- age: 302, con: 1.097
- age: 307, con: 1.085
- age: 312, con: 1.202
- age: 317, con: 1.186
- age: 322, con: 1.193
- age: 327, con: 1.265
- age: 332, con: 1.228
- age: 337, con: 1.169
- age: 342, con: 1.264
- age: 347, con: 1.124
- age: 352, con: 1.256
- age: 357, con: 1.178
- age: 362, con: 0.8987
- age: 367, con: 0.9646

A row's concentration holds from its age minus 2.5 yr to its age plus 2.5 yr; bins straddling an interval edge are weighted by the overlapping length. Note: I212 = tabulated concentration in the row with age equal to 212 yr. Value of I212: 1.167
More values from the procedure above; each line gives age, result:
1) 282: 1.155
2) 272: 1.131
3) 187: 1.079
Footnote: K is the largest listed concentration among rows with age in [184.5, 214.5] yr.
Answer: 1.207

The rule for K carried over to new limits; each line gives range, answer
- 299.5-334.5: 1.265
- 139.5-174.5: 1.23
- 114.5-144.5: 1.198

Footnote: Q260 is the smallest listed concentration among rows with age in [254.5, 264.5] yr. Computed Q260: 1.152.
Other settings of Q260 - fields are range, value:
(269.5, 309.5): 1.085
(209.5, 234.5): 0.6196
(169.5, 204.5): 1.079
